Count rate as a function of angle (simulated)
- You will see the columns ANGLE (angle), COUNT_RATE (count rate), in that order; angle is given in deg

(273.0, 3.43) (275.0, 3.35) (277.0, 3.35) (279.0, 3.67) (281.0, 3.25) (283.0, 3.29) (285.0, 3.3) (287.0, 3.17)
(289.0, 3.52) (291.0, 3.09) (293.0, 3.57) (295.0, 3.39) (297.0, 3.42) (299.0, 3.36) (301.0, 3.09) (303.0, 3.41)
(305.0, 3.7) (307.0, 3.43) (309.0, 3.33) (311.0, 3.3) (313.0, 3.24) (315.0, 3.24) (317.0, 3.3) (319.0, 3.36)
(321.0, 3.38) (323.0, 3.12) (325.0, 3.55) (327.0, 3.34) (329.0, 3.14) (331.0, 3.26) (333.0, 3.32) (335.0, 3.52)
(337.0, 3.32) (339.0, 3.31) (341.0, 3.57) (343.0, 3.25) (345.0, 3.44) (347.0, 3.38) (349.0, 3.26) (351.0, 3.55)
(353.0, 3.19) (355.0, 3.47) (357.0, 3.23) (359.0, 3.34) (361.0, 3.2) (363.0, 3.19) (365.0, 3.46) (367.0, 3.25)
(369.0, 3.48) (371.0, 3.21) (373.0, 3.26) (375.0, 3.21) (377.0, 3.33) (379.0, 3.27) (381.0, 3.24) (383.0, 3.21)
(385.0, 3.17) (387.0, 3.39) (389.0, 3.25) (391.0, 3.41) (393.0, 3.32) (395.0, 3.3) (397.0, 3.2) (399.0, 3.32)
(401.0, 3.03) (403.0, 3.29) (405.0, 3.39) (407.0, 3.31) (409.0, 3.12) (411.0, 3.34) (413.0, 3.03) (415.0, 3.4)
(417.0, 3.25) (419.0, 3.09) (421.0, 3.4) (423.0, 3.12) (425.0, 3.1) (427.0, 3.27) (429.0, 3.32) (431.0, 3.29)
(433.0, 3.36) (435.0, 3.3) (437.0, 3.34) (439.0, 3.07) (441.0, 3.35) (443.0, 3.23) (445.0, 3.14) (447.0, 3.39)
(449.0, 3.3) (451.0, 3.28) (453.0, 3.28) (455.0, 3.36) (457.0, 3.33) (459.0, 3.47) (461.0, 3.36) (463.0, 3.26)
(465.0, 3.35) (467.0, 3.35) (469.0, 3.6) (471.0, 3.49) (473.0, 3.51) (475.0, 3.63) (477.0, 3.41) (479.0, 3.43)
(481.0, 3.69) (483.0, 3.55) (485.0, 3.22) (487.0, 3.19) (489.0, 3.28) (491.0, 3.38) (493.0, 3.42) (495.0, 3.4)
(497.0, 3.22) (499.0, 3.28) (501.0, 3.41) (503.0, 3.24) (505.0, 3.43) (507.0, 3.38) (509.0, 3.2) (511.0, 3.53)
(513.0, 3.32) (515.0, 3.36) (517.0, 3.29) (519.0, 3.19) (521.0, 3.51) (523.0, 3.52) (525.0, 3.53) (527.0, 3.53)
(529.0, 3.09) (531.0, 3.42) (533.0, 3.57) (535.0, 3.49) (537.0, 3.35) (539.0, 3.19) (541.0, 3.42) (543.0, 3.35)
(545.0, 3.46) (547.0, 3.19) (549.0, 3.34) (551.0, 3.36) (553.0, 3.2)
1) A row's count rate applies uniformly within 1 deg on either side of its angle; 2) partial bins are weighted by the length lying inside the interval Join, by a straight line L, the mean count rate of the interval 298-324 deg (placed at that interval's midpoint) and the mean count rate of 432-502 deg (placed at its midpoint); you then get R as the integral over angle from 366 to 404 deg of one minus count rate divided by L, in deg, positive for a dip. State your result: 0.8 deg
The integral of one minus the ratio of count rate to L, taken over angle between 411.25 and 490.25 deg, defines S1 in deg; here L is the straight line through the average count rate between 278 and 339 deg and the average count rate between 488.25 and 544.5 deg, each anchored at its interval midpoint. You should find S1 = 0.8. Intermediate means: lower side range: 3.35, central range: 3.33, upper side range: 3.37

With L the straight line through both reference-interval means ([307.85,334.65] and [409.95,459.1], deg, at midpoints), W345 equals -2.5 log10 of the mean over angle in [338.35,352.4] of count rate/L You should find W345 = -0.030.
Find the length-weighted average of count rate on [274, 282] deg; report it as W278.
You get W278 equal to 3.4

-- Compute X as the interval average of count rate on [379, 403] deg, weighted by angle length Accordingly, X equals 3.26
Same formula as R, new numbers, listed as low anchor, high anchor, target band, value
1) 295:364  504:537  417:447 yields 1.1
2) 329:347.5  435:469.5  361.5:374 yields 0.2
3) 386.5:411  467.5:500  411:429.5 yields 0.5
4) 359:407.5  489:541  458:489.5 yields -0.8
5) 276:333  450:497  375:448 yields 2.6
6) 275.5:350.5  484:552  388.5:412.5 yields 0.6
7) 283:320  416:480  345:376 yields 0.2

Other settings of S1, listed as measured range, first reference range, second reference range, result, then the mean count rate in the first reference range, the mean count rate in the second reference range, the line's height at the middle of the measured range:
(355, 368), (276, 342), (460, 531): 0.27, 3.35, 3.39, 3.36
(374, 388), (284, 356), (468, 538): 0.45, 3.35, 3.4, 3.37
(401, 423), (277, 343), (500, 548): 0.76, 3.35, 3.37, 3.36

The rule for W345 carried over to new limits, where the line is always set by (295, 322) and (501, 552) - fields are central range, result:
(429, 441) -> 0.026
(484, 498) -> 0.022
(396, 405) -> 0.043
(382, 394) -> 0.022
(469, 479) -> -0.046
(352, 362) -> 0.023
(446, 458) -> 0.013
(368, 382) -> 0.024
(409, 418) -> 0.040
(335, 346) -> -0.012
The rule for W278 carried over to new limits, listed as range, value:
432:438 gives 3.33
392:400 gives 3.28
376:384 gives 3.26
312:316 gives 3.24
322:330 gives 3.29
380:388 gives 3.25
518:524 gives 3.41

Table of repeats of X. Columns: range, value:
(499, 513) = 3.36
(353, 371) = 3.31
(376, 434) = 3.26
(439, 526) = 3.37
